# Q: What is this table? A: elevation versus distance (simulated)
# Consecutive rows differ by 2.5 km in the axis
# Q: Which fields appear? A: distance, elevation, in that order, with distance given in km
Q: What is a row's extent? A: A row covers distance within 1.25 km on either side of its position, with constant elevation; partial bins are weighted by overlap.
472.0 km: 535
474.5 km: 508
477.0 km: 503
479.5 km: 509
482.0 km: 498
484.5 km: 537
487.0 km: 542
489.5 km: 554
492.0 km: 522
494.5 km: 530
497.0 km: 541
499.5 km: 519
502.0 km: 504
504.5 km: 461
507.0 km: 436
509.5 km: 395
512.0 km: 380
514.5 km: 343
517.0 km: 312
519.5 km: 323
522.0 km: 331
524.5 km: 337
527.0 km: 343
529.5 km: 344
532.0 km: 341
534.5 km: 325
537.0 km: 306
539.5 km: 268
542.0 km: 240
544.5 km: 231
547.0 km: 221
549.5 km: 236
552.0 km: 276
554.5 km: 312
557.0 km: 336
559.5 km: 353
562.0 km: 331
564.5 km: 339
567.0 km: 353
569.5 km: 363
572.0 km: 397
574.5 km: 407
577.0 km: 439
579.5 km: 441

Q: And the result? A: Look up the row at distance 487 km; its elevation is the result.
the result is 542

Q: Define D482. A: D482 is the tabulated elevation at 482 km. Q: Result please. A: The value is 498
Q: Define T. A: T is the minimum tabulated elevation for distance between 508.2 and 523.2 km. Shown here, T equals 312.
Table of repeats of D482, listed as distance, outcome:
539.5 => 268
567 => 353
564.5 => 339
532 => 341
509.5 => 395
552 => 276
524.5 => 337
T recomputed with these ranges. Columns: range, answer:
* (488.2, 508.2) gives 436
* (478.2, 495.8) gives 498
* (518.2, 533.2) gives 323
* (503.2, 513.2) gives 380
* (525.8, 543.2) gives 240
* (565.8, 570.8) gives 353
